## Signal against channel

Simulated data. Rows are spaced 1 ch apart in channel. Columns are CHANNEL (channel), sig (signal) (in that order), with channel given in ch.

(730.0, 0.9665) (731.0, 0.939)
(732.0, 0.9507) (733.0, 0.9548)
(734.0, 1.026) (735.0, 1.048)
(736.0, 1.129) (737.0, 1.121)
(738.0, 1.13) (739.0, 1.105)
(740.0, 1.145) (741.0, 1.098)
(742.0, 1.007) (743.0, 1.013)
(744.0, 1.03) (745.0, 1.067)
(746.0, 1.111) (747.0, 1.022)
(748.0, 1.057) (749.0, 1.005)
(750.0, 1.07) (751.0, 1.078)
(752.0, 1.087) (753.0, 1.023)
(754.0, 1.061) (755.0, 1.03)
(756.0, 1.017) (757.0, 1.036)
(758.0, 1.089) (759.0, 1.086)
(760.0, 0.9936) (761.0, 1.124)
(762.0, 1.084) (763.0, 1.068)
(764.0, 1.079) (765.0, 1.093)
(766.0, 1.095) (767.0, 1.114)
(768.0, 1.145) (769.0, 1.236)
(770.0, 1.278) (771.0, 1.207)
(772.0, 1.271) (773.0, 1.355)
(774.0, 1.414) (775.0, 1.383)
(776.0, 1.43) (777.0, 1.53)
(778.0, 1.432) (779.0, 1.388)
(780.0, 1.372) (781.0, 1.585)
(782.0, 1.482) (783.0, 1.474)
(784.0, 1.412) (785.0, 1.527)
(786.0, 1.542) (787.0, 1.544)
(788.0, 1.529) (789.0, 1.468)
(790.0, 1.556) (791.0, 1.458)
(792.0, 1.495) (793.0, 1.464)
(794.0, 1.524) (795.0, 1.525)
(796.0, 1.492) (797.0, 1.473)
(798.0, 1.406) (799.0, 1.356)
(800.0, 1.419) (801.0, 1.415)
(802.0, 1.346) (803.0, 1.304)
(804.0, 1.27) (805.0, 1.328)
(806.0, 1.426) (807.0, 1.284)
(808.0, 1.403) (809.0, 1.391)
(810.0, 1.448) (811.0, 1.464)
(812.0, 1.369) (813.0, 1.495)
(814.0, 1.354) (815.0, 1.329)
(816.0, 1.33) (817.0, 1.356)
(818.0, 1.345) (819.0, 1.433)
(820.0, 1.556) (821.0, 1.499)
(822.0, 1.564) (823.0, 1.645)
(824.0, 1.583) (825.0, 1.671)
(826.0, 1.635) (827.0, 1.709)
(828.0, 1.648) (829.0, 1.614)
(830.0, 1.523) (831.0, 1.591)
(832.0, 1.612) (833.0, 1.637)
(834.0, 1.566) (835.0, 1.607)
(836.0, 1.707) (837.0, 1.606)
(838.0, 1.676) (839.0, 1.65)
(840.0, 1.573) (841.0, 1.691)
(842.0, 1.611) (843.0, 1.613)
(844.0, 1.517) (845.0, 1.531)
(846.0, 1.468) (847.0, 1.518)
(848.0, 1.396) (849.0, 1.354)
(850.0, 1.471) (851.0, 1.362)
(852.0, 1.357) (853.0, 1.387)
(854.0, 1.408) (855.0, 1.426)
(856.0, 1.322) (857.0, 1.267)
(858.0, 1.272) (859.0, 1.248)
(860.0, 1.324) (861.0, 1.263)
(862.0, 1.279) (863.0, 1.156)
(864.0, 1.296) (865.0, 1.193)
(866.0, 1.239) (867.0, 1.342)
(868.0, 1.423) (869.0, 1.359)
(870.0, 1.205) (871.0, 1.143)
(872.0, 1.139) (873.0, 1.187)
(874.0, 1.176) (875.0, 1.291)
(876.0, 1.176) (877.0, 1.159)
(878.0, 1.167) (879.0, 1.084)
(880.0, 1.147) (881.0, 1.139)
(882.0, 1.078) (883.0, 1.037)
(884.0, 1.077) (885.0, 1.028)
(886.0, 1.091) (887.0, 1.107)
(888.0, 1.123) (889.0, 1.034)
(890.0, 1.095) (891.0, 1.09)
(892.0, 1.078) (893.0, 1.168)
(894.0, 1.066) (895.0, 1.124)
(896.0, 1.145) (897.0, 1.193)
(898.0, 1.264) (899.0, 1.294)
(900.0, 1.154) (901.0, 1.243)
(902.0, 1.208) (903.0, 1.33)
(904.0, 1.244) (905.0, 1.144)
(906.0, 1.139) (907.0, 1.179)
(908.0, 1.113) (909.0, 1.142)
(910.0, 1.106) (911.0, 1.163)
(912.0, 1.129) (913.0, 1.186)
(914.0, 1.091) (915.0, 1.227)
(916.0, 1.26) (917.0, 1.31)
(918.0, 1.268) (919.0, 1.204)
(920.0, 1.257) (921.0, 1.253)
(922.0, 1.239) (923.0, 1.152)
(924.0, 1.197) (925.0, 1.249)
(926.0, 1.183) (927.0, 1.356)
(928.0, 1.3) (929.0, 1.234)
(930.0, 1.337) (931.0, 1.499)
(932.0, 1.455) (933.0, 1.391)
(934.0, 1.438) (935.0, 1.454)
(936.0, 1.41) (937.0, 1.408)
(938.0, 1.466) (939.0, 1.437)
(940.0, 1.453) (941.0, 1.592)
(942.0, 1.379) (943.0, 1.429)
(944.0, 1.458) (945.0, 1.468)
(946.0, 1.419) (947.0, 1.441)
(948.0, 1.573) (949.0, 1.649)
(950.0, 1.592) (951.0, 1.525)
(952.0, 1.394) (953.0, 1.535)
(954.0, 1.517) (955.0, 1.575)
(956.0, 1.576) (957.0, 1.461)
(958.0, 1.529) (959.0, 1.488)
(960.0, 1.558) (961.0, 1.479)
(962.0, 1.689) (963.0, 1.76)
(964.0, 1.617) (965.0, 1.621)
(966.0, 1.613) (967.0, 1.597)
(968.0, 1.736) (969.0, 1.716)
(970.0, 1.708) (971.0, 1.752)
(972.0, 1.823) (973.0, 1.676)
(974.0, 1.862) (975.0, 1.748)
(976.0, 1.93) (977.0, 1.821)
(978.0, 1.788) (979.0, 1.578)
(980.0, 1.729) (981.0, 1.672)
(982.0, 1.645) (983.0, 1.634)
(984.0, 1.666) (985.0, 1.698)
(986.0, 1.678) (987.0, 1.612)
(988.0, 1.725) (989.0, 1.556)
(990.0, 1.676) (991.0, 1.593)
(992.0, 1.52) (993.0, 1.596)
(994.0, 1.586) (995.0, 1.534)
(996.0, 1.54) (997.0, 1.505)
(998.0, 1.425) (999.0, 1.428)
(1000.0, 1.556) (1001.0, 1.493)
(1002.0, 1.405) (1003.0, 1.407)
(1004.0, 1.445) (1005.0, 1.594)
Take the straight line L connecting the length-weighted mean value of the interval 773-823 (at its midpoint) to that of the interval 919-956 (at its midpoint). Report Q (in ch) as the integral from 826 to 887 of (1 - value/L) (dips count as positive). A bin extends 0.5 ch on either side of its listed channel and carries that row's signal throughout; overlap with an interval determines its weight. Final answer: 2.4 ch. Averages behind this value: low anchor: 1.44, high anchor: 1.41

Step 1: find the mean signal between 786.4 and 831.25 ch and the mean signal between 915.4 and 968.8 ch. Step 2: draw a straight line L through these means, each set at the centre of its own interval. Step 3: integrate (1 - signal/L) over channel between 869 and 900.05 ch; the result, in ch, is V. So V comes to 6.7 ch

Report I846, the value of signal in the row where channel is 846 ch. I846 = 1.468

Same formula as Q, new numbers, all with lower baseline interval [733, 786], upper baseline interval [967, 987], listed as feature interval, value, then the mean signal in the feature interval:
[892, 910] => 4.1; 1.18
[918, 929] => 2.4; 1.24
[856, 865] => 1.1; 1.26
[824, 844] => -3.8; 1.62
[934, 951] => 1.7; 1.48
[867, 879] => 2.0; 1.22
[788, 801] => -2.1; 1.47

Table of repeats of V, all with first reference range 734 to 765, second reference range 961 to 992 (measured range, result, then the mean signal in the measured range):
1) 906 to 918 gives 2.7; 1.18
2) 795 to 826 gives -4.9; 1.43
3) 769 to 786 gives -3.9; 1.41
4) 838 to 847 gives -1.8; 1.58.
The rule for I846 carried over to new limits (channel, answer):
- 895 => 1.124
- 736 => 1.129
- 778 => 1.432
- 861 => 1.263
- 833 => 1.637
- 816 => 1.33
